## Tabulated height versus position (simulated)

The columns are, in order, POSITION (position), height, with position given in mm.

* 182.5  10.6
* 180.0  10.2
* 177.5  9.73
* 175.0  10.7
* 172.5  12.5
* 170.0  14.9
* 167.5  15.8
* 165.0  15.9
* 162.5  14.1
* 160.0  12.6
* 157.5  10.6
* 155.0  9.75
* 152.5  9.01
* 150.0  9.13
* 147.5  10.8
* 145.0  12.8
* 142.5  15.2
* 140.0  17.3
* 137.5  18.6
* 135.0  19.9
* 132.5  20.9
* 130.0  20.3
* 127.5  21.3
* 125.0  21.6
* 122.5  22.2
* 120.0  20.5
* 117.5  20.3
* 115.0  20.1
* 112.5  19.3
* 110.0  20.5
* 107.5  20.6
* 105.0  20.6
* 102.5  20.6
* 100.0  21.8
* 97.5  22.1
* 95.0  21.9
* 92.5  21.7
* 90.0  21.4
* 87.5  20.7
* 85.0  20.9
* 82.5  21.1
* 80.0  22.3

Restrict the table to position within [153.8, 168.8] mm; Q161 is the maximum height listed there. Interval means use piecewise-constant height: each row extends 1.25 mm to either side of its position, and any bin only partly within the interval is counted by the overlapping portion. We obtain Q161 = 15.9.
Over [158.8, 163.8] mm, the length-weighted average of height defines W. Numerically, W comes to 13.4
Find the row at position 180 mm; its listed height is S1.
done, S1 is 10.2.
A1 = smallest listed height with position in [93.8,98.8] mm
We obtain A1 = 21.9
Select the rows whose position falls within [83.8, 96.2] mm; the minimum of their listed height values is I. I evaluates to 20.7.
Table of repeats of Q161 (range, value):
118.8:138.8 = 22.2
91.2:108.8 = 22.1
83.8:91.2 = 21.4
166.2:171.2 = 15.8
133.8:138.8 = 19.9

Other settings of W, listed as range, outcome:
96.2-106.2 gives 21.3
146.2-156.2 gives 9.69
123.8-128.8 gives 21.4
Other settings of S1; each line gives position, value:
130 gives 20.3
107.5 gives 20.6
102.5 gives 20.6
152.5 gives 9.01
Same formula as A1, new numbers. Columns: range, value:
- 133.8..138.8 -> 18.6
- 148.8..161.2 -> 9.01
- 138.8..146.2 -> 12.8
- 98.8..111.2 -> 20.5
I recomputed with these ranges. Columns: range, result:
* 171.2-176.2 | 10.7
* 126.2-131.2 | 20.3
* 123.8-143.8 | 15.2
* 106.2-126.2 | 19.3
